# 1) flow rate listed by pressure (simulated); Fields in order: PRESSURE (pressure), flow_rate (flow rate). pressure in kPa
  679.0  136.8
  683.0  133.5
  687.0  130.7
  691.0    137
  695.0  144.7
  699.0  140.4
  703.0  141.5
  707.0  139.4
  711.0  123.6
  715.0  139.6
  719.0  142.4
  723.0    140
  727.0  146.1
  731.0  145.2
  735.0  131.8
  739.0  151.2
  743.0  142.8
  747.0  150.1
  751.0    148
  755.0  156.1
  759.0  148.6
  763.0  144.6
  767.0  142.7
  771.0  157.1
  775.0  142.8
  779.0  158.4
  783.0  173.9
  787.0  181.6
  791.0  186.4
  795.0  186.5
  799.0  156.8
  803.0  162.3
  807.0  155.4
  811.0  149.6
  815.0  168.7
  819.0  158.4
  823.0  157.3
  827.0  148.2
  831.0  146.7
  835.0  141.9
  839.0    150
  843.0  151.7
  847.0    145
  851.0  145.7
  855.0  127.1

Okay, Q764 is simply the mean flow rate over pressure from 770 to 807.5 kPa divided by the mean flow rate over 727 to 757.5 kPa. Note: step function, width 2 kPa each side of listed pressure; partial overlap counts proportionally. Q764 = 1.14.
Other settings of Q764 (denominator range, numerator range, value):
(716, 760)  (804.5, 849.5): 1.05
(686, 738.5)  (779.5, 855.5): 1.14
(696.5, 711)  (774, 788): 1.19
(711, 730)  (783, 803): 1.25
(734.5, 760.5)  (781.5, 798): 1.22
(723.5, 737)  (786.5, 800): 1.27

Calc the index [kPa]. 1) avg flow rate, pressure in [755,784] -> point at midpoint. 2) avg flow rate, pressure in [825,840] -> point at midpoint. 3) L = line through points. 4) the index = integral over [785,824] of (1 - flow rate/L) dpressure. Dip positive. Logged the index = -4.6 kPa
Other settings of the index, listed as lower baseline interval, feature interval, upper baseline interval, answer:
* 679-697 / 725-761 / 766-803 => 1.5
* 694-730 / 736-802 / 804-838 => -4.8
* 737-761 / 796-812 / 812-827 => -0.2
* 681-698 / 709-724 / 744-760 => 0.7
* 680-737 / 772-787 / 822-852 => -1.8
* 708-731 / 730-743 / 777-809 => 0.3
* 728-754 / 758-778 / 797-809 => 0.4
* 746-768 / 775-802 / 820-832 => -3.8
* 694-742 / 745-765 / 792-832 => -0.2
